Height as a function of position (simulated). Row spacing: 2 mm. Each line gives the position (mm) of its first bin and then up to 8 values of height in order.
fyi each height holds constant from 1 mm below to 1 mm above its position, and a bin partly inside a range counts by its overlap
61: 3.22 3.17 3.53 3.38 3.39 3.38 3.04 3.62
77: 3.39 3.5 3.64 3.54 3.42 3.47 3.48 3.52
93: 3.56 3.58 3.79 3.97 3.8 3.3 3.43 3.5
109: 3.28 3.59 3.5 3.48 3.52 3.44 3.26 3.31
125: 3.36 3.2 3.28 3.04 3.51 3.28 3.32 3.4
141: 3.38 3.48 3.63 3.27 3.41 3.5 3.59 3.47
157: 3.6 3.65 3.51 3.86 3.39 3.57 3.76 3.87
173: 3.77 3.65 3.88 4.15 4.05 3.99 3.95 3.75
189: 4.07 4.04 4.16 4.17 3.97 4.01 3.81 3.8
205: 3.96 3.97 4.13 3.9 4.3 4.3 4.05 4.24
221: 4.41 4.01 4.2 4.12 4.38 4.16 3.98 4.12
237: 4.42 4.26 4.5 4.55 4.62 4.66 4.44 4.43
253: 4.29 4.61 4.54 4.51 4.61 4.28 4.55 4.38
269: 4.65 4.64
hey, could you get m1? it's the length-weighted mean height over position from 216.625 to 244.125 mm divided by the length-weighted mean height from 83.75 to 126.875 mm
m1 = 1.2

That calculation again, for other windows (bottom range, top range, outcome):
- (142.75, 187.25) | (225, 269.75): 1.19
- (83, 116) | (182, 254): 1.18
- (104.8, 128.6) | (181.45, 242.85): 1.21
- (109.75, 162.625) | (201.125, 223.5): 1.19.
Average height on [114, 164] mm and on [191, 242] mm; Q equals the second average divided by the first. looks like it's 1.2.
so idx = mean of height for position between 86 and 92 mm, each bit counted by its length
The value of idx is 3.49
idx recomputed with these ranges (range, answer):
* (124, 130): 3.28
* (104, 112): 3.45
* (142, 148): 3.46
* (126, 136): 3.26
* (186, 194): 4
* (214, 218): 4.17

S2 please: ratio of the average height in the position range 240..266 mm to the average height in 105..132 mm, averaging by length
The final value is 1.34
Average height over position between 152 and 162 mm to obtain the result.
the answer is 3.56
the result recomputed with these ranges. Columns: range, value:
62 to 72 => 3.37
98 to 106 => 3.62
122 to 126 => 3.33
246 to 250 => 4.55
